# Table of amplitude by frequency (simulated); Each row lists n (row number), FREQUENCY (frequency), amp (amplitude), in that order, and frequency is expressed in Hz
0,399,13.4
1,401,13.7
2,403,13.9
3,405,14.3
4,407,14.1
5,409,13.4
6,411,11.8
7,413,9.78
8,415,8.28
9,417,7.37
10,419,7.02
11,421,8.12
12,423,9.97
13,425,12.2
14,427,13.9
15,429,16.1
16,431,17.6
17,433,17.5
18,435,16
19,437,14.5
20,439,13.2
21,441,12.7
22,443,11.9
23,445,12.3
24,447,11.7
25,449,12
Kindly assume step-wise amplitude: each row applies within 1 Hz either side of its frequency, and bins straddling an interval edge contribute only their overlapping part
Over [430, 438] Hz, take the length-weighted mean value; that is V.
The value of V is 16.4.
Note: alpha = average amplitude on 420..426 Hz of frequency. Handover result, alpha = 10.1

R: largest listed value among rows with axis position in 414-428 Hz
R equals 13.9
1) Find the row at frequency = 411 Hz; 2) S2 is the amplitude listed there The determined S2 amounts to 11.8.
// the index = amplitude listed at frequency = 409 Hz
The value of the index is 13.4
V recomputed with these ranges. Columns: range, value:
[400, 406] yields 14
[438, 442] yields 12.9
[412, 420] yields 8.11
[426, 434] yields 16.3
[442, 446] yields 12.1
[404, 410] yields 13.9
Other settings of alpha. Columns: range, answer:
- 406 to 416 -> 11.5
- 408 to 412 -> 12.6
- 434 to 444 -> 13.7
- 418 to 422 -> 7.57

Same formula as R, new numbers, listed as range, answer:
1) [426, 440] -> 17.6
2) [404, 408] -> 14.3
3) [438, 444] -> 13.2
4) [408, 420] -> 13.4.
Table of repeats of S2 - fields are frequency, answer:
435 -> 16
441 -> 12.7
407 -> 14.1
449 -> 12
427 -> 13.9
